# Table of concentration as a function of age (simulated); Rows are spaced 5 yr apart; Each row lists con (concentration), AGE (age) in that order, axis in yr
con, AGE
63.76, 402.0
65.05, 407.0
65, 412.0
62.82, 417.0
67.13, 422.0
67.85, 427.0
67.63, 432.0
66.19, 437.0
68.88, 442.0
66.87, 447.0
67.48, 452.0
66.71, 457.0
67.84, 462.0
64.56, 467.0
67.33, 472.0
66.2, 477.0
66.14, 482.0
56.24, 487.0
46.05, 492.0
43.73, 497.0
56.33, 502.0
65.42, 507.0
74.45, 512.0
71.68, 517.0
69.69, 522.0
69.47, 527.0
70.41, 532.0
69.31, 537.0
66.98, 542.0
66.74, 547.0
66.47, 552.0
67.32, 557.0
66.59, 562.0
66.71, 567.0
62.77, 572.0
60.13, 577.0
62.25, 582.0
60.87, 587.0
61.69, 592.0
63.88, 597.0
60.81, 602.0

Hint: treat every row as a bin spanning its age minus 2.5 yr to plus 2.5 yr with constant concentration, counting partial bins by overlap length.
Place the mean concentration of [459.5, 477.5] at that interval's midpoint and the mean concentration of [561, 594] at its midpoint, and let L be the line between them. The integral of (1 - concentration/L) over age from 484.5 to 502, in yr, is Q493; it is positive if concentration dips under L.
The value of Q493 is 4.2 yr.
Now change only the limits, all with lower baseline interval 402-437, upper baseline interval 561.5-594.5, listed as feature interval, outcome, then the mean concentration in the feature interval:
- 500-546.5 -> -3.24 yr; 68.3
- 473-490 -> 0.49 yr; 62.8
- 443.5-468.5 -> -0.68 yr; 66.9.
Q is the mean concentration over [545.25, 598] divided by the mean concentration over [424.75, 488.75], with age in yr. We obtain 0.97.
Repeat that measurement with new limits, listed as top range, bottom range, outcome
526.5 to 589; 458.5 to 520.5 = 1.05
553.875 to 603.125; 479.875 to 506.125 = 1.17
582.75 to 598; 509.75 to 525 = 0.86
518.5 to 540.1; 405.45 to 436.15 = 1.06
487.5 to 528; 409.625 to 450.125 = 0.92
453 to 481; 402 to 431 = 1.02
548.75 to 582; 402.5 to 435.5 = 0.99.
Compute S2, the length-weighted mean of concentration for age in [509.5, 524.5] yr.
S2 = 71.9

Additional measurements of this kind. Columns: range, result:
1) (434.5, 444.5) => 67.5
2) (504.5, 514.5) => 69.9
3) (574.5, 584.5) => 61.2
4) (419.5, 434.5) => 67.5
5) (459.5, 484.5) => 66.4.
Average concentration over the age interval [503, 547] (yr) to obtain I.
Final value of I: 69.1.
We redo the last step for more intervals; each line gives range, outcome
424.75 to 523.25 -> 64.3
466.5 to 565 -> 64.6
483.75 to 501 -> 50.1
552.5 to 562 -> 66.9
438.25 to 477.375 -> 67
